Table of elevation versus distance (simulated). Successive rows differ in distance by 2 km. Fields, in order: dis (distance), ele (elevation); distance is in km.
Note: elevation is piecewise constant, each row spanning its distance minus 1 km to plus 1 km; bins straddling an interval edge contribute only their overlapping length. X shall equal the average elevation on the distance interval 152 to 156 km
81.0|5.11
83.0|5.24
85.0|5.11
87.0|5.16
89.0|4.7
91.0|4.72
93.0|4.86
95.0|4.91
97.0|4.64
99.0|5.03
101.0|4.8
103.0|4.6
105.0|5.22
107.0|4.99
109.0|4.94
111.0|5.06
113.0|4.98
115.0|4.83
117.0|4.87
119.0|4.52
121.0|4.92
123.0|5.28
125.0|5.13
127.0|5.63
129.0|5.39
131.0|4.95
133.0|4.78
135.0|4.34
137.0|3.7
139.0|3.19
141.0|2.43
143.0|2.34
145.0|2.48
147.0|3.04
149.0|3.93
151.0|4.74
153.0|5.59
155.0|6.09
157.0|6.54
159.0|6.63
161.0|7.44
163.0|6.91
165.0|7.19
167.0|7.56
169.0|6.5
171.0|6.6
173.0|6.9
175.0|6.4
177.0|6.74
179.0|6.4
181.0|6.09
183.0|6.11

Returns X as 5.84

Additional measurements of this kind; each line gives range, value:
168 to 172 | 6.55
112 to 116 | 4.91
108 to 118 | 4.94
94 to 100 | 4.86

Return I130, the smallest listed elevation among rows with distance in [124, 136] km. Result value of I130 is 4.34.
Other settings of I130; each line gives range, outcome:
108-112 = 4.94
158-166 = 6.63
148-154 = 3.93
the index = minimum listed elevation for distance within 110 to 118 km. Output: 4.83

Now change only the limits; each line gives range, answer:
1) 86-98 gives 4.64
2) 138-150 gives 2.34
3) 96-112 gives 4.6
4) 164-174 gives 6.5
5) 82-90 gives 4.7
